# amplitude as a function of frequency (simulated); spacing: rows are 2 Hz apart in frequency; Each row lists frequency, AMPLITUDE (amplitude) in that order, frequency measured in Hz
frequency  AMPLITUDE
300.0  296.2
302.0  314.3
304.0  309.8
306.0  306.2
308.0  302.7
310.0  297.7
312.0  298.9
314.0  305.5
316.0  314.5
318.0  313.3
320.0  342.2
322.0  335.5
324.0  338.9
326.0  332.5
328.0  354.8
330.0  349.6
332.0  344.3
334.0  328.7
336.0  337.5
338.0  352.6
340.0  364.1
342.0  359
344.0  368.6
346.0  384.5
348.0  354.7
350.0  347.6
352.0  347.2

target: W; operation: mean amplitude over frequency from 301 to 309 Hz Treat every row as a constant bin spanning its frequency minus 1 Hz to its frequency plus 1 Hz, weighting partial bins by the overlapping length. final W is 308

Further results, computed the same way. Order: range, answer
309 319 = 306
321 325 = 337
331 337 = 337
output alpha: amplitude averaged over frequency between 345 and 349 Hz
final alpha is 370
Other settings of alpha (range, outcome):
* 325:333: 345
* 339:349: 366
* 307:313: 300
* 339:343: 362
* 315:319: 314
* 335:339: 345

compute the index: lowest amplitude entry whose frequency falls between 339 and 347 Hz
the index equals 359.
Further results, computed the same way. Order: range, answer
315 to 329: 313.3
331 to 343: 328.7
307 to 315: 297.7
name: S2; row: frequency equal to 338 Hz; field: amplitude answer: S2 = 352.6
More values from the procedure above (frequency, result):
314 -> 305.5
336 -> 337.5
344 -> 368.6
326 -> 332.5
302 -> 314.3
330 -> 349.6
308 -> 302.7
